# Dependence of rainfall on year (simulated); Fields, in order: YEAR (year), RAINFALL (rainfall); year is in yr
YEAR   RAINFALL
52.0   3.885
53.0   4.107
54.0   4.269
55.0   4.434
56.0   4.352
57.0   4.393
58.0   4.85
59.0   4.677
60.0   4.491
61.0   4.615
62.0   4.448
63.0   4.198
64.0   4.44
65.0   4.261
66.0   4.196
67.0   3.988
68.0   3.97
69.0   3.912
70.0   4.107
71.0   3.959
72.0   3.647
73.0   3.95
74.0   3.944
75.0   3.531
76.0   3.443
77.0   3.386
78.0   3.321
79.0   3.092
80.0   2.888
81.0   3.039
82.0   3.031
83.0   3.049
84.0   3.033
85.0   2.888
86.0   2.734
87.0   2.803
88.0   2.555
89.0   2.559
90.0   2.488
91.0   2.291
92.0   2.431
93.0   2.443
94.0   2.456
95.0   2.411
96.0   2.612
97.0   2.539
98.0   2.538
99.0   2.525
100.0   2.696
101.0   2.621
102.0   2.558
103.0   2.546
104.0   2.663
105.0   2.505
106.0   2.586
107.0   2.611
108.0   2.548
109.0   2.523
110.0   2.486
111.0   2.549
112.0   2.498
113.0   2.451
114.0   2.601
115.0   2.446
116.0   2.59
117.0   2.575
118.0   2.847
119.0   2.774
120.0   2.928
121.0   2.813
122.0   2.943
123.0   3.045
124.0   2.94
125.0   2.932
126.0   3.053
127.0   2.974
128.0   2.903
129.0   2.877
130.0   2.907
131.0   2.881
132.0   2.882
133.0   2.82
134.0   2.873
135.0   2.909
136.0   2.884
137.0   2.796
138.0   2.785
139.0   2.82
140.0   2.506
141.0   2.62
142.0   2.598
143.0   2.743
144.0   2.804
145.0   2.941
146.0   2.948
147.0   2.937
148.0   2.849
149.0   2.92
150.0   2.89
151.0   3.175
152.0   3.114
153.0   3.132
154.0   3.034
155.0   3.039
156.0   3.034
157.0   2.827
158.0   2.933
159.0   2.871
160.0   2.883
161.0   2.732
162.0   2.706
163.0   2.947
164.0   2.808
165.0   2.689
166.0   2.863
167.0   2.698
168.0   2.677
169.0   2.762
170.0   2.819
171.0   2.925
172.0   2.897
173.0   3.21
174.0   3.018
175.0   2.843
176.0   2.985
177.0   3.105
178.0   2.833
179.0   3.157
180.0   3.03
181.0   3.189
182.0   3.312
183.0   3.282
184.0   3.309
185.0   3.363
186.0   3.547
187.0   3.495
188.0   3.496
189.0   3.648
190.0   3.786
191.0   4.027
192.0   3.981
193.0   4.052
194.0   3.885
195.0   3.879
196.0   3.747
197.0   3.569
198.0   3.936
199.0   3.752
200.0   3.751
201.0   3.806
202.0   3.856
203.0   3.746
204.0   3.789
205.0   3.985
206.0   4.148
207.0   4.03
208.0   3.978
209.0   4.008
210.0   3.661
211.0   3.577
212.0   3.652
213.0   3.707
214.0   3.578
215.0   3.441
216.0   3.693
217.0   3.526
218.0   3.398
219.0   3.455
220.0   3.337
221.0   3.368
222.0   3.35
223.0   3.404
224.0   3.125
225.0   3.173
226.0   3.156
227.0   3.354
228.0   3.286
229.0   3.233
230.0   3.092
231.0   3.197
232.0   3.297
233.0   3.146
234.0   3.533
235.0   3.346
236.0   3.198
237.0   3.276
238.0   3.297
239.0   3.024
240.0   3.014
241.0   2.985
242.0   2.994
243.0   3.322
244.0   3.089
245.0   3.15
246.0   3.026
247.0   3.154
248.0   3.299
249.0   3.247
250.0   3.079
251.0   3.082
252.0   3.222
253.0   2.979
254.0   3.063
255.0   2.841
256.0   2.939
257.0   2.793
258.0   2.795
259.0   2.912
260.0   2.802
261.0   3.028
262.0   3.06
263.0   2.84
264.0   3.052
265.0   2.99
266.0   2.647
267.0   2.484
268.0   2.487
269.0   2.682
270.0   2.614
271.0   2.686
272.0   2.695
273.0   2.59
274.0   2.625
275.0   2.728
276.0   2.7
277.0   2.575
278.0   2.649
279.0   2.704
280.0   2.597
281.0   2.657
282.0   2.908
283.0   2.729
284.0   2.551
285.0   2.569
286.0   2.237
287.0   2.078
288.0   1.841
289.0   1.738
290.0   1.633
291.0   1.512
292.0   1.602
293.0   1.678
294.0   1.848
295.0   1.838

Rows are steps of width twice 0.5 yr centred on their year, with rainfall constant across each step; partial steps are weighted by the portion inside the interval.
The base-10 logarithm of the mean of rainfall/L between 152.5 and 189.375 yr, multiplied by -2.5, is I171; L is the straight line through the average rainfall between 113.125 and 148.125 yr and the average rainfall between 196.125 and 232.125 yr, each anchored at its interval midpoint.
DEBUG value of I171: 0.05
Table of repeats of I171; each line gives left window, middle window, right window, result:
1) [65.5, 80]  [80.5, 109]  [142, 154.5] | 0.31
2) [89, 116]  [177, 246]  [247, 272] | -0.24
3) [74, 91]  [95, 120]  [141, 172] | 0.15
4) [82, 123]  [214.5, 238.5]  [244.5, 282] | -0.18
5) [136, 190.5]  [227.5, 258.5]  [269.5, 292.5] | -0.21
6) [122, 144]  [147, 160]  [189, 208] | 0.07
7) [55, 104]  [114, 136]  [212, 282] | 0.15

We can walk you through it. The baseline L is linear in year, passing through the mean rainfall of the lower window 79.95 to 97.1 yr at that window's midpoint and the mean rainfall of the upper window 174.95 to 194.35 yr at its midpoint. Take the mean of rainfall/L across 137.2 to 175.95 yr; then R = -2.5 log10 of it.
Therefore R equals 0.12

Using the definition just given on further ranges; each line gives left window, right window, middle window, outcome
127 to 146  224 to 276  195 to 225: -0.24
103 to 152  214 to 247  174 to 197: -0.13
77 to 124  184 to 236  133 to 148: 0.08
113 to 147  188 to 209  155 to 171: 0.17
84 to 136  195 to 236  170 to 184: 0.06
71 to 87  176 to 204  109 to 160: 0.21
